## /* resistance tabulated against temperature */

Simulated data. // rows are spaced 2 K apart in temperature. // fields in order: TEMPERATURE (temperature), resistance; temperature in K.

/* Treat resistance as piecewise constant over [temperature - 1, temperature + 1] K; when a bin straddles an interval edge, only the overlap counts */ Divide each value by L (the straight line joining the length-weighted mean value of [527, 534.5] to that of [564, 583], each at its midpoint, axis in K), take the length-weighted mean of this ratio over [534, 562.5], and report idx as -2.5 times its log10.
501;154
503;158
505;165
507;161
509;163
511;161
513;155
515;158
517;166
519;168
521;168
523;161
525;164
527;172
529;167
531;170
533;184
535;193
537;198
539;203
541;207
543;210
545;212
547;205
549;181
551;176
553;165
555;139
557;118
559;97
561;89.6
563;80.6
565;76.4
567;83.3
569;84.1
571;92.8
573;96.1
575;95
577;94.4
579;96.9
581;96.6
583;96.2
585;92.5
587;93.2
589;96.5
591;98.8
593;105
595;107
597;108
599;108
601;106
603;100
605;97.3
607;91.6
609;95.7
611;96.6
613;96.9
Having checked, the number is -0.19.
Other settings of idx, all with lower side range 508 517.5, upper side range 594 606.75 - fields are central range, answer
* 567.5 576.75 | 0.31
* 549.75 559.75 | -0.06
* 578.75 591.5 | 0.19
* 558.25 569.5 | 0.44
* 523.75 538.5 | -0.20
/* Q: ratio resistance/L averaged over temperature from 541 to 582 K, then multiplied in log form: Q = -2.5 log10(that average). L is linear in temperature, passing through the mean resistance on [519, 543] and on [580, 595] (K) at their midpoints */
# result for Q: 0.11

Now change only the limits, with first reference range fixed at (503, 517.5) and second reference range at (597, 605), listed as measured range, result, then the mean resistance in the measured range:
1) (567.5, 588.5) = 0.255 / 93.6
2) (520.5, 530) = -0.101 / 166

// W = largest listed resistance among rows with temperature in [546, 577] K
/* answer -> 205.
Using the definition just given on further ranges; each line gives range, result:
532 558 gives 212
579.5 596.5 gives 107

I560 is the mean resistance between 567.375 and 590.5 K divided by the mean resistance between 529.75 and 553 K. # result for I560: 0.5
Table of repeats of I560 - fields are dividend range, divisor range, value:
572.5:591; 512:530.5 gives 0.58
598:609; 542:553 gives 0.52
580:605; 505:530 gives 0.61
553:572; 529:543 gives 0.52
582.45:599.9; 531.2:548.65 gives 0.51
